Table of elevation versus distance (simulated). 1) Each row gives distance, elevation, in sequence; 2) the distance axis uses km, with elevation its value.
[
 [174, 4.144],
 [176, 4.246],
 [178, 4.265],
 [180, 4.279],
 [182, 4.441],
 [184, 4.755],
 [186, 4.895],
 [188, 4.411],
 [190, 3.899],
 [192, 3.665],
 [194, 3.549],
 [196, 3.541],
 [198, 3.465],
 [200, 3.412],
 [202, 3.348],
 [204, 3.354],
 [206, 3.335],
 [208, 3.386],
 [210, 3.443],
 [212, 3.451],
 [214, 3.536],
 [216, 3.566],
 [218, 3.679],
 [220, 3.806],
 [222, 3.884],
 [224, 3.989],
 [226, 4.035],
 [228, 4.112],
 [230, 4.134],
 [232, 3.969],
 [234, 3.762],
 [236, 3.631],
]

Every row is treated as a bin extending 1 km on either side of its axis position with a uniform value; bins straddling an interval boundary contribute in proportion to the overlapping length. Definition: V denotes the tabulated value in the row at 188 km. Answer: 4.411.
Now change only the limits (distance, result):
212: 3.451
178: 4.265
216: 3.566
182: 4.441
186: 4.895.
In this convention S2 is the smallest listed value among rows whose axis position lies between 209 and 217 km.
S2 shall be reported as 3.443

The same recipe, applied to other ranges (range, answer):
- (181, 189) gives 4.411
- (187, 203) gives 3.348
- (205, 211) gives 3.335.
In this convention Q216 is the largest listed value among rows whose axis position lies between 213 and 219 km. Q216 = 3.679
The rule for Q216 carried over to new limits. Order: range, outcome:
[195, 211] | 3.541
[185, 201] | 4.895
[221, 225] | 3.989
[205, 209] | 3.386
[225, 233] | 4.134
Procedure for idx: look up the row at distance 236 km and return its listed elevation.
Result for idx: 3.631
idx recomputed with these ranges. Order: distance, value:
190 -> 3.899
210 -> 3.443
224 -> 3.989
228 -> 4.112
